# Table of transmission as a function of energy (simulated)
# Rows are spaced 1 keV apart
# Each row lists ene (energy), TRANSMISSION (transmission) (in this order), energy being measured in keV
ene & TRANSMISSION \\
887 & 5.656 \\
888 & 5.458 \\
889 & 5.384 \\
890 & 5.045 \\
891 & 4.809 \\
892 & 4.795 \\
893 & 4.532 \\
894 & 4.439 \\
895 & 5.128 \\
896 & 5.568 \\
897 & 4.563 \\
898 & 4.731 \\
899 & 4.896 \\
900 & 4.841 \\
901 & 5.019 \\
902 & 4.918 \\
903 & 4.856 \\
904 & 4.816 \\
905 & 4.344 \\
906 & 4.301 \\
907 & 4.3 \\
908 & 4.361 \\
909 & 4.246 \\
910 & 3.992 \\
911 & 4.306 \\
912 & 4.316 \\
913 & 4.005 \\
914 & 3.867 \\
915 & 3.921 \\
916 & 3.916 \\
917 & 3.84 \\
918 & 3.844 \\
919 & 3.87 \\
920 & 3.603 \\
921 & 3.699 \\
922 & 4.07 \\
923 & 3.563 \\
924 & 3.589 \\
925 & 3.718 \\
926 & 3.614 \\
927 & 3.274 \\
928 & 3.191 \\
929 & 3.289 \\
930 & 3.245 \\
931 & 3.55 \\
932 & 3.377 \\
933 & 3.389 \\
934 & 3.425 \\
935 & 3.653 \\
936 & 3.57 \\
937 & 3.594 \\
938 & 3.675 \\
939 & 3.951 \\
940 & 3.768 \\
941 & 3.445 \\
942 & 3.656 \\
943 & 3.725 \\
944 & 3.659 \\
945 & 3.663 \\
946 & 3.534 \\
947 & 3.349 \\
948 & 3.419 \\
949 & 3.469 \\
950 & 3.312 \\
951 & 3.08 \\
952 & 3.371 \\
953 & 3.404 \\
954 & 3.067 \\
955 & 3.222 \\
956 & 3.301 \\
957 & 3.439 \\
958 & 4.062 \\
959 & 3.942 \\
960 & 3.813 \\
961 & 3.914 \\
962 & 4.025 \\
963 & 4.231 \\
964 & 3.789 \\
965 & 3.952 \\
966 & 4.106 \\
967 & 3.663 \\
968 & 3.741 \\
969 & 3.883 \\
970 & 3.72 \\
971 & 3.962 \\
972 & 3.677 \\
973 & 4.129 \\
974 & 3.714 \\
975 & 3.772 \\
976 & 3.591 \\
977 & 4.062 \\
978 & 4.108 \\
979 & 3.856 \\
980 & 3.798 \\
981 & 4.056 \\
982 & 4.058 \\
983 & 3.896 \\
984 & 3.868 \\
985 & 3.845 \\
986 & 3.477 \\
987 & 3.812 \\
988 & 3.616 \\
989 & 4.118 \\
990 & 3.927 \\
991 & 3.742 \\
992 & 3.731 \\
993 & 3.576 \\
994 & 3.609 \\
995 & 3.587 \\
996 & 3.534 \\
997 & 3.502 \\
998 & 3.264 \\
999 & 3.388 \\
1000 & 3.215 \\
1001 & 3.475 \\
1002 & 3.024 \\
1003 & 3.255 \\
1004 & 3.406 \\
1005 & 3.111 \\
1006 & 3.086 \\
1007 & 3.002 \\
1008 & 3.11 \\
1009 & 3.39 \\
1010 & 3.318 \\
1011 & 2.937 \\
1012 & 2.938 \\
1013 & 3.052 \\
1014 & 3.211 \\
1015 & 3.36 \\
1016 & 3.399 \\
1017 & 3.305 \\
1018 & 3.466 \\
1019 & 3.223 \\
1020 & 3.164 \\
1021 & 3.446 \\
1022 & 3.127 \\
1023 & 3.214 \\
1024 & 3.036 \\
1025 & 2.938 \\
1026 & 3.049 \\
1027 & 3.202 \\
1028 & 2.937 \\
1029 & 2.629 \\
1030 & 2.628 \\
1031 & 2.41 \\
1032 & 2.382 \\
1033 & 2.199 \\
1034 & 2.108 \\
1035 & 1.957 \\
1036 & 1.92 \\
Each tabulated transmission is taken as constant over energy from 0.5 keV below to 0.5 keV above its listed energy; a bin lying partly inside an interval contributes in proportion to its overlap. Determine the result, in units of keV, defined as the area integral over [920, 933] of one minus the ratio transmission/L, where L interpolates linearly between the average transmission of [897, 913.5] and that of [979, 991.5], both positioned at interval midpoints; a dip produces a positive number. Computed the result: 2.5 keV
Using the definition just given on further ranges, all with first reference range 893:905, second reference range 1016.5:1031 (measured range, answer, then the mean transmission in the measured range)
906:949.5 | 7.1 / 3.72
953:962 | 0.9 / 3.61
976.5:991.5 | -1.0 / 3.88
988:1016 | 0.1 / 3.37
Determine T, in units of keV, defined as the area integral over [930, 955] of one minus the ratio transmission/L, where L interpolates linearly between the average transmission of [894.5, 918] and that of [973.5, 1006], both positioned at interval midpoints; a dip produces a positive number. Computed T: 3.8 keV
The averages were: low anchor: 4.47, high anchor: 3.65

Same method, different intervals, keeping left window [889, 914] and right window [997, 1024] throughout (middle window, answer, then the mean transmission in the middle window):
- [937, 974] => 2.4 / 3.67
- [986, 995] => -0.7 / 3.74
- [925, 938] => 2.4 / 3.45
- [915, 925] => 1.4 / 3.78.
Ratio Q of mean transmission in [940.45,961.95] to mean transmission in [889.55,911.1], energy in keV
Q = 0.75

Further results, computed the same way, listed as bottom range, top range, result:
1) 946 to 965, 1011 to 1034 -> 0.84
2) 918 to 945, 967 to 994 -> 1.07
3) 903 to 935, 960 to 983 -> 1.01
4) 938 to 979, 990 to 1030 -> 0.88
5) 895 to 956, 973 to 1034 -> 0.87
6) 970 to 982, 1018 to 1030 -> 0.79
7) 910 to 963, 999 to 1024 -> 0.89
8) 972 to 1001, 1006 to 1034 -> 0.81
